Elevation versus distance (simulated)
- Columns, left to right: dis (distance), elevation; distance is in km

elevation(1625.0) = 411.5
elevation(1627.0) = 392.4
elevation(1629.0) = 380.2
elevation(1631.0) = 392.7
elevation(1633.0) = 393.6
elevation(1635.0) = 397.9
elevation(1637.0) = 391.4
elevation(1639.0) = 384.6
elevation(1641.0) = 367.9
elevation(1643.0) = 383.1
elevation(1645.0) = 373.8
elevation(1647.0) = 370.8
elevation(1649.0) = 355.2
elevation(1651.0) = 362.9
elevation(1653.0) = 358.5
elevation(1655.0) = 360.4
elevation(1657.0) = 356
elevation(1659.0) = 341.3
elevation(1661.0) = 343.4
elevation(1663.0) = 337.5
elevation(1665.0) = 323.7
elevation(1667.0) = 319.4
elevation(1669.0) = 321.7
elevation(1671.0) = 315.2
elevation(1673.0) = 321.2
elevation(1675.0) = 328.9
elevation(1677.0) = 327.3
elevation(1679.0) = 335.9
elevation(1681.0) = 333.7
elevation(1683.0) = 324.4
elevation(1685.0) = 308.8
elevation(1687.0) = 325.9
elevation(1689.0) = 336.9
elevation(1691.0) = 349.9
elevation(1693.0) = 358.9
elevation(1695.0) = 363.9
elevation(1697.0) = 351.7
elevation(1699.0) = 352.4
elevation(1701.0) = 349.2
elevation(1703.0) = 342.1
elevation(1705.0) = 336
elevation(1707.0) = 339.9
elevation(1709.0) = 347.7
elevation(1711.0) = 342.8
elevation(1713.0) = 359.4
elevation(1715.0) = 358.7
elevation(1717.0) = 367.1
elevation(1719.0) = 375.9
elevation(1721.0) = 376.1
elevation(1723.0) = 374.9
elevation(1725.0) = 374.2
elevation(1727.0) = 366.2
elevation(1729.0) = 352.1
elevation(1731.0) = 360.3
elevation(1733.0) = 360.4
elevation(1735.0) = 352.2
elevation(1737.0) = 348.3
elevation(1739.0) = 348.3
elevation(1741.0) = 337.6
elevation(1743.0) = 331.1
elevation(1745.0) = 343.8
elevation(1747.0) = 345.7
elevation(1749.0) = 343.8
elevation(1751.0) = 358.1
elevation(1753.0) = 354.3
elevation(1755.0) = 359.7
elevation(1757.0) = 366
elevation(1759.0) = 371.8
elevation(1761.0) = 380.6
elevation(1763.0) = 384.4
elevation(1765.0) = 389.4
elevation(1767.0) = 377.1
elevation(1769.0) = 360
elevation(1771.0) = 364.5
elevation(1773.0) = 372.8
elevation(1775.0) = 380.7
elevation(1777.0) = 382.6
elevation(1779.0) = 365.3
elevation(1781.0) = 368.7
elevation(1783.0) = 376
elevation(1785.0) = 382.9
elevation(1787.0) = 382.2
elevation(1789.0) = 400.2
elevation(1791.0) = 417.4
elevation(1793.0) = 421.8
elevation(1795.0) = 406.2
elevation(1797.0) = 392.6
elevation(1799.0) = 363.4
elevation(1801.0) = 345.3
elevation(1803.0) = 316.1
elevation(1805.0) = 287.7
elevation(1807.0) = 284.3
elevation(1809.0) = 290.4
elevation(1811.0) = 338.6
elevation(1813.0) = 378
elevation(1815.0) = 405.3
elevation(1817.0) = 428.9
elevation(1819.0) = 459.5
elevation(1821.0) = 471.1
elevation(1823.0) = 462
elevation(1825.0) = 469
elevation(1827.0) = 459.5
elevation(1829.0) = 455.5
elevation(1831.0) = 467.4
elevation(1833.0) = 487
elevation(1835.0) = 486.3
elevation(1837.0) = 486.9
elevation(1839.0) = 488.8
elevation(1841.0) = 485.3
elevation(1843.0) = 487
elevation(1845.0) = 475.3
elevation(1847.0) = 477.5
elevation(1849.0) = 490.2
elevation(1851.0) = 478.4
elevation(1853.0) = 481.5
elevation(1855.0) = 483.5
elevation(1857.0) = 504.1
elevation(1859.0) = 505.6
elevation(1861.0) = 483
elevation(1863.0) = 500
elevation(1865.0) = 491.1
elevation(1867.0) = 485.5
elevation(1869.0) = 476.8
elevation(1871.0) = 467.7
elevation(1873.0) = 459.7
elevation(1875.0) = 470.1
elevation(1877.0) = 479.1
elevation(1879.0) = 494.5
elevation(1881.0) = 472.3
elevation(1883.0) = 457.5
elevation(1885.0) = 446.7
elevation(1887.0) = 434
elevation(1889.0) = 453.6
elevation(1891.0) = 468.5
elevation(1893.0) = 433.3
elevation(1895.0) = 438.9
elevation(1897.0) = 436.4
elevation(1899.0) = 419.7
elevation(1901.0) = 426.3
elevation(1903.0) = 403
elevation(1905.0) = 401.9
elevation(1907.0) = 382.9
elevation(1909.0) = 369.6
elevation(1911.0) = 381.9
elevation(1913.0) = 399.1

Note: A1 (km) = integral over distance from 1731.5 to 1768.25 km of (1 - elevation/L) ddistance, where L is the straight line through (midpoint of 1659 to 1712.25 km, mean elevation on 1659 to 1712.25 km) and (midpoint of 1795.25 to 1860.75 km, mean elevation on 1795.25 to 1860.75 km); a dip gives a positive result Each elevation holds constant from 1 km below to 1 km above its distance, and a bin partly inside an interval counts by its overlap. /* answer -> 2.1 km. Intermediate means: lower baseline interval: 336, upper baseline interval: 434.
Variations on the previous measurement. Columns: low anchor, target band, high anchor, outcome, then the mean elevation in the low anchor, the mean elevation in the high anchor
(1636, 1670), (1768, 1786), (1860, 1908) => 1.6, 356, 453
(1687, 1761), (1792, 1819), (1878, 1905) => 2.4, 354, 443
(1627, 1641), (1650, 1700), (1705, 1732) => 4.9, 389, 360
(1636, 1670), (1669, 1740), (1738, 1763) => 1.6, 356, 355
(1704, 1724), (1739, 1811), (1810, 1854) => 8.3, 358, 460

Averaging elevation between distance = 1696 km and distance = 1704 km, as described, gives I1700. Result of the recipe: 349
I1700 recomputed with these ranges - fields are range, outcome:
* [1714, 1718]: 363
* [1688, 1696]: 352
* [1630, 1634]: 393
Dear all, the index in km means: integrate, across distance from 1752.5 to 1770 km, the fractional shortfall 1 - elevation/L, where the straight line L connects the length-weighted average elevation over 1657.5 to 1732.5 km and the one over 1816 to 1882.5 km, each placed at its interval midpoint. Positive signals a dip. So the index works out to 1.3 km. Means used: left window 345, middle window 372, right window 478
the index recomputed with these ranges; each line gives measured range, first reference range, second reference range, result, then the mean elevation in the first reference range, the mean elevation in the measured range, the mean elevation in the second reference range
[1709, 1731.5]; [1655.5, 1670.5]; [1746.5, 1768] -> -0.6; 335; 364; 367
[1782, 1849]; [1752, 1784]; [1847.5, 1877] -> 1.9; 372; 417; 484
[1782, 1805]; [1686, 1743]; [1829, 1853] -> 2.9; 353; 378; 482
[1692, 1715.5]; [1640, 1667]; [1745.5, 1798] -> 0.9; 355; 350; 377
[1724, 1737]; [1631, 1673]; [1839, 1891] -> 1.4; 358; 360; 478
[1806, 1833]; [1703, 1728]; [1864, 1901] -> 0.4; 359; 416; 459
